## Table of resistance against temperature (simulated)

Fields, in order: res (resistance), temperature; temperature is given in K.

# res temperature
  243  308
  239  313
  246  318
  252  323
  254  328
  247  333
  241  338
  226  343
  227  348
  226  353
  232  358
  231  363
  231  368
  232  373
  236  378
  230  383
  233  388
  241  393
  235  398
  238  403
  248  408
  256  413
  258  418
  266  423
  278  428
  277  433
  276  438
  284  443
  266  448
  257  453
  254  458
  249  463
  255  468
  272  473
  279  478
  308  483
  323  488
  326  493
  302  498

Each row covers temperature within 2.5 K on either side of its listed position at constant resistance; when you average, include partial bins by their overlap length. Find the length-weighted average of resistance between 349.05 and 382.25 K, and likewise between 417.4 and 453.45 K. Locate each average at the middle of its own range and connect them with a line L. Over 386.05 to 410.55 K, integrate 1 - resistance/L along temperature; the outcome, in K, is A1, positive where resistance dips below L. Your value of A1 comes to 1.1 K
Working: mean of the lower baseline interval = 231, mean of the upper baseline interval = 272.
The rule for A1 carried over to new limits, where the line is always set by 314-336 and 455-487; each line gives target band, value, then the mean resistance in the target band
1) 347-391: 4.23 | 231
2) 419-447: -0.93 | 275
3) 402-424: 0.78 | 253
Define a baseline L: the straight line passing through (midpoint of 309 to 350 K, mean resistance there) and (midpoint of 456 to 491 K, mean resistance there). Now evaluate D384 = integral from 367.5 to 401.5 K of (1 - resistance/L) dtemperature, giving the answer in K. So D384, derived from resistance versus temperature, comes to 2.8 K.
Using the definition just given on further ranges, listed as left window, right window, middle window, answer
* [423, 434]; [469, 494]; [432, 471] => 2.7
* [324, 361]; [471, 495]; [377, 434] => 3.6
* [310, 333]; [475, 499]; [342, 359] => 2.0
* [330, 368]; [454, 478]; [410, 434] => -1.6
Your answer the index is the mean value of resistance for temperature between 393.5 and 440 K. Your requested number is 258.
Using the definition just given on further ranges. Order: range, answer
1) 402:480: 264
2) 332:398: 233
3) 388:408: 239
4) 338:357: 229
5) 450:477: 259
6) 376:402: 235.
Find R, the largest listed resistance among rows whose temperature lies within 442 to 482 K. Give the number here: 284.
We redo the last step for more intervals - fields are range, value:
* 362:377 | 232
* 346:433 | 278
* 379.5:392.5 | 233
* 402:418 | 258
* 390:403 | 241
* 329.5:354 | 247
